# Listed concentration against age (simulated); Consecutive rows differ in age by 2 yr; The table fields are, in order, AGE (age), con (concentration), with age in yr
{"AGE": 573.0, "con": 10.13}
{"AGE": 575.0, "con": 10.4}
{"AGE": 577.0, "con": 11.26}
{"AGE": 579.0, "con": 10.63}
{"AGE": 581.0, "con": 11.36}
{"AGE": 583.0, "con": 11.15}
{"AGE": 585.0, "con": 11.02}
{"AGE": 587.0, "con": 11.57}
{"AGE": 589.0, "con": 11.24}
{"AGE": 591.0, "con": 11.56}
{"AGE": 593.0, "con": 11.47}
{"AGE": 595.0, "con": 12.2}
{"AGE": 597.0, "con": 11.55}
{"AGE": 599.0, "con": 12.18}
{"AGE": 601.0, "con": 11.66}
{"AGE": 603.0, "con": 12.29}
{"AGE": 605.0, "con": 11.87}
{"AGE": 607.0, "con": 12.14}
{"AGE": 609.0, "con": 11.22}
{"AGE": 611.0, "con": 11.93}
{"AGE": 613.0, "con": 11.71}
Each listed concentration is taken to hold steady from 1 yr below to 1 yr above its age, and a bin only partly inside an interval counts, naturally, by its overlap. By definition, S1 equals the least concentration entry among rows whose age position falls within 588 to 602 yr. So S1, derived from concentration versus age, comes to 11.24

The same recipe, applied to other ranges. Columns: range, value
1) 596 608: 11.55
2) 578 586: 10.63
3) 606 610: 11.22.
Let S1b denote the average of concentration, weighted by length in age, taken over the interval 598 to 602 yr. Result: 11.9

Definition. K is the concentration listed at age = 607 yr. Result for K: 12.14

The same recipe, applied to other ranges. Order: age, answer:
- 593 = 11.47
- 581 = 11.36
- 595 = 12.2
